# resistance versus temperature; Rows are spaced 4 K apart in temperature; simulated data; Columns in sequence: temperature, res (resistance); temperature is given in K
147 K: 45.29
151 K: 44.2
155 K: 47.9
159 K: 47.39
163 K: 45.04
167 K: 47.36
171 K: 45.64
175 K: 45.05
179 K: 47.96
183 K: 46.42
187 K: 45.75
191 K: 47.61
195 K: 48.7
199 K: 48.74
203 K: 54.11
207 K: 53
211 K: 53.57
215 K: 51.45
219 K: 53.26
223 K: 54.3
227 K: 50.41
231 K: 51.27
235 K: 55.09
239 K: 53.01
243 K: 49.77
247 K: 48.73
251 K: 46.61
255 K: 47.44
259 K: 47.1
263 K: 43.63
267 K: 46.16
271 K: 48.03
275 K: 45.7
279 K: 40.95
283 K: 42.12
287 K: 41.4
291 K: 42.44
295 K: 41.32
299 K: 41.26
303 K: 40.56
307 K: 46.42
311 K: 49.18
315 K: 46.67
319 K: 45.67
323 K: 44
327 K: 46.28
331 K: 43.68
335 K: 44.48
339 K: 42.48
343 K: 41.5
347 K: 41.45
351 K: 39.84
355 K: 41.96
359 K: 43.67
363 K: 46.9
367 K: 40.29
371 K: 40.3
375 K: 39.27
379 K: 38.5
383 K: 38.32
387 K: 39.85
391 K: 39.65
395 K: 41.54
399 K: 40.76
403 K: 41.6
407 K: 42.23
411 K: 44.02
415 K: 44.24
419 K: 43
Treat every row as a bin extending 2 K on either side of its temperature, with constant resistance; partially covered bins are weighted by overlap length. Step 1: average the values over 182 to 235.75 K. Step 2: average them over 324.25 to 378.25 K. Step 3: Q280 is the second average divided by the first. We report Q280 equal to 0.8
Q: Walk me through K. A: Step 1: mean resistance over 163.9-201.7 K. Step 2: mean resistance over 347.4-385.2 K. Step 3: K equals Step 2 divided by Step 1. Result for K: 0.87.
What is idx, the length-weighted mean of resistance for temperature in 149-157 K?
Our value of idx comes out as 46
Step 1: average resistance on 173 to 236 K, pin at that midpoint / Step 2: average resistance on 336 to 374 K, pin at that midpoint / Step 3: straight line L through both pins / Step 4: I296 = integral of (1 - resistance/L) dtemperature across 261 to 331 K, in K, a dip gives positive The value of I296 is 1.6 K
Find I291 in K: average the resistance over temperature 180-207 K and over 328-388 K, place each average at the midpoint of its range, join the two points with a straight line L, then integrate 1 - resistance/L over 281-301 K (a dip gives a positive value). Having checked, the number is 1.3 K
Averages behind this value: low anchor 48.9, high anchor 41.6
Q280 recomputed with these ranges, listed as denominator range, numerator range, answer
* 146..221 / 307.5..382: 0.89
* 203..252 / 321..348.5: 0.84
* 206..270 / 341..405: 0.82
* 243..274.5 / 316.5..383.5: 0.90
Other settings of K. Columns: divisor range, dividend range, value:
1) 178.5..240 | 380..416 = 0.81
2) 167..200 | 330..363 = 0.91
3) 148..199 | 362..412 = 0.88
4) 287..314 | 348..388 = 0.94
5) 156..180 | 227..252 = 1.10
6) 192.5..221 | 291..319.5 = 0.85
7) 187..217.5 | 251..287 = 0.89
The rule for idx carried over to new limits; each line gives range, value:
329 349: 42.7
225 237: 52.3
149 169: 46.4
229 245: 52.3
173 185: 46.5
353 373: 42.6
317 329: 45.3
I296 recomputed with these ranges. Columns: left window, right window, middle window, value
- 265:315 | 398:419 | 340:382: 1.81 K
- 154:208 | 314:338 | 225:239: -1.66 K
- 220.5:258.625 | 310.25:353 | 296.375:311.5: 0.72 K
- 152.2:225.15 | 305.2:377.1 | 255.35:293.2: 1.37 K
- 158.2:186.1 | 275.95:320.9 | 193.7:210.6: -2.15 K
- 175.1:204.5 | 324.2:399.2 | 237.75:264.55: -1.24 K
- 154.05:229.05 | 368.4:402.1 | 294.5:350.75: -1.34 K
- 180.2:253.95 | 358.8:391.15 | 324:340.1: -0.36 K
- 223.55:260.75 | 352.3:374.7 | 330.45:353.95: 0.82 K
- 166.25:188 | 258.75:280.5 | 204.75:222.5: -2.74 K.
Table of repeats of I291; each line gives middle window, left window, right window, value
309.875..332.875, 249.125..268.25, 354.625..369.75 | -0.7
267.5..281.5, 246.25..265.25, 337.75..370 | 0.2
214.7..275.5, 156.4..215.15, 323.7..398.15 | -4.4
